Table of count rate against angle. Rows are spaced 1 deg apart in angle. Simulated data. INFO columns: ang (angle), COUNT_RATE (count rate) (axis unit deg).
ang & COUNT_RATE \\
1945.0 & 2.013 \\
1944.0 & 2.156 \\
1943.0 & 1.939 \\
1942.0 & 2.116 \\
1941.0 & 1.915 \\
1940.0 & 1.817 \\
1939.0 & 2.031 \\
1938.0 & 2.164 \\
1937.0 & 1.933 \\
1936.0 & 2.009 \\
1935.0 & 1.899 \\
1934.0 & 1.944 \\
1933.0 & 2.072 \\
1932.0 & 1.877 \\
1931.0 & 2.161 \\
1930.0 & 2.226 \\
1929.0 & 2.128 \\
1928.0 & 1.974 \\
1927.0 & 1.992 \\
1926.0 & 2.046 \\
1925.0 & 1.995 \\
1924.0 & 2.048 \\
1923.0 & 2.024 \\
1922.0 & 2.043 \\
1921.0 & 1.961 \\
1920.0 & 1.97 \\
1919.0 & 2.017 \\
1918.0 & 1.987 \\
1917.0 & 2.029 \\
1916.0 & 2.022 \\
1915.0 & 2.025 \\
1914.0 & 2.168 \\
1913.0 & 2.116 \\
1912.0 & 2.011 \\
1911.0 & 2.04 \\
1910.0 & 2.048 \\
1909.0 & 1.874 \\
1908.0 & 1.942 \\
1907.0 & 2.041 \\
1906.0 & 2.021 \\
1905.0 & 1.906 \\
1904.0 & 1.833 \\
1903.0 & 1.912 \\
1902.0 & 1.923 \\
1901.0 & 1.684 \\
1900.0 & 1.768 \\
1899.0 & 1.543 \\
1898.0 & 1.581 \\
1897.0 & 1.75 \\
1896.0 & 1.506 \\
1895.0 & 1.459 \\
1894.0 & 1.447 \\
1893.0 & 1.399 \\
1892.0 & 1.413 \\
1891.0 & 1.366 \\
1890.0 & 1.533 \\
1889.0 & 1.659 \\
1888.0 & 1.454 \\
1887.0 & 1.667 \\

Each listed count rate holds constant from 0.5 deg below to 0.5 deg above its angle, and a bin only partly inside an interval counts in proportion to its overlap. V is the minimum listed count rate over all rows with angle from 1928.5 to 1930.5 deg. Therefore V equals 2.128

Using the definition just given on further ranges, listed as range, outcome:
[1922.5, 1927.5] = 1.992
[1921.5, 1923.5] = 2.024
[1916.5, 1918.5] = 1.987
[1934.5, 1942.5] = 1.817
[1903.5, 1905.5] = 1.833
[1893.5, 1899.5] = 1.447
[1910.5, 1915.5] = 2.011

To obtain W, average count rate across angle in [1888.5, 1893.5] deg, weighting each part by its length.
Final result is 1.47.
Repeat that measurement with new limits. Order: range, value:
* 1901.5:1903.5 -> 1.92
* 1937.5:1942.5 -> 2.01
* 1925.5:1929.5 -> 2.04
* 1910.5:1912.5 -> 2.03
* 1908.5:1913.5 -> 2.02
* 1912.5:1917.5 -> 2.07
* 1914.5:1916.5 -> 2.02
